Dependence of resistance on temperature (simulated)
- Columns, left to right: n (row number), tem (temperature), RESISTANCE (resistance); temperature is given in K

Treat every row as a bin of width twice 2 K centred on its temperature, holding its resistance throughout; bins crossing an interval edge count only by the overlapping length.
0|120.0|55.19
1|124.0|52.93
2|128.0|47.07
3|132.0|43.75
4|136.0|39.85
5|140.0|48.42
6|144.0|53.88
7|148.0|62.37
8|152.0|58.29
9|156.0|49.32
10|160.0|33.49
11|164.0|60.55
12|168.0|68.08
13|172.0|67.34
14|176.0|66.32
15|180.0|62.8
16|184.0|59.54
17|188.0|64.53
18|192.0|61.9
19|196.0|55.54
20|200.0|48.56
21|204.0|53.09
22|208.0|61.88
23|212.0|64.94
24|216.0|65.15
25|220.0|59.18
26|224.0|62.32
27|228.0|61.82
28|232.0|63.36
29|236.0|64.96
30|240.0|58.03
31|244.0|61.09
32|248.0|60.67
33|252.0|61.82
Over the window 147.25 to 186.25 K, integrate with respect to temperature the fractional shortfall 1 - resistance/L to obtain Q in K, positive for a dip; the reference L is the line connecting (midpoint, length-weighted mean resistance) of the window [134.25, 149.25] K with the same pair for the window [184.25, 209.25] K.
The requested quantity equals -3.5 K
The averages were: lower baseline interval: 50.8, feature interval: 58.7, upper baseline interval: 57.6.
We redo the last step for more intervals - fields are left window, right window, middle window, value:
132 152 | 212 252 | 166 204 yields -3.4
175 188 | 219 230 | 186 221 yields 1.5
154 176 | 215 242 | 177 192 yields -1.1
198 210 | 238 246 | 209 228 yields -2.1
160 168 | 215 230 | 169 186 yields -2.1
